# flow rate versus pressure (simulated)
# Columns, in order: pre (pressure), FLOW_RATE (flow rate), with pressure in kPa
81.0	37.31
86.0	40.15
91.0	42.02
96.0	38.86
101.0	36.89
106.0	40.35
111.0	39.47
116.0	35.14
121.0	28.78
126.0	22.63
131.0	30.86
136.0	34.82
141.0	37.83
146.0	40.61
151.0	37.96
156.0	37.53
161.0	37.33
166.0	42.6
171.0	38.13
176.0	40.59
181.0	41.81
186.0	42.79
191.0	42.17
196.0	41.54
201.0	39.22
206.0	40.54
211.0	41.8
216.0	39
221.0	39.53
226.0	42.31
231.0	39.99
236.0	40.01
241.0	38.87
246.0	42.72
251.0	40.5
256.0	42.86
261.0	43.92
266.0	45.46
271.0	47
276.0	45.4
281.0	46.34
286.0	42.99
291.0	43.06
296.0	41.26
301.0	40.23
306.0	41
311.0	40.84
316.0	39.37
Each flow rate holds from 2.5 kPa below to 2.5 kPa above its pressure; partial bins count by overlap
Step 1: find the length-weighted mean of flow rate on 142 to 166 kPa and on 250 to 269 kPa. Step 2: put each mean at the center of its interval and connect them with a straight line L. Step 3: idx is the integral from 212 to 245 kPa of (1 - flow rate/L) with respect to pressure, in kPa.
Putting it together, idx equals 1.5 kPa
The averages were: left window 38.8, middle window 40.2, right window 43.5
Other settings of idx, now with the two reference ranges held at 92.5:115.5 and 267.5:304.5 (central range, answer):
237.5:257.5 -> 0.74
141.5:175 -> 0.98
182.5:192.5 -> -0.35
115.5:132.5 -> 4.62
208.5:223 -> 0.57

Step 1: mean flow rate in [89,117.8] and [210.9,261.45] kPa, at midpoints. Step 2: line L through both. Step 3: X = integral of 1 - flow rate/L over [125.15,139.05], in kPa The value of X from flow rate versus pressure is 3.1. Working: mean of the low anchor 38.8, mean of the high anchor 40.9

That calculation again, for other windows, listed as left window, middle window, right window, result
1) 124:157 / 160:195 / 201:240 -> -3.45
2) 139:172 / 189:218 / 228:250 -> -0.68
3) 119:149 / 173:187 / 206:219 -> -1.60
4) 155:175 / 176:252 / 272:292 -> 1.08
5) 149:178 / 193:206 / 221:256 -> -0.20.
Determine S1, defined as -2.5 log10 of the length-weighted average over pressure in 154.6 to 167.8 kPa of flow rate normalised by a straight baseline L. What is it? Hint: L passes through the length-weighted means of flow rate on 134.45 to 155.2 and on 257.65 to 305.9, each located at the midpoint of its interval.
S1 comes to -0.01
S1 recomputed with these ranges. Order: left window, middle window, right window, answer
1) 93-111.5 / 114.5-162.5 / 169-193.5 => 0.167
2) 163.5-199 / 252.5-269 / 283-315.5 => -0.064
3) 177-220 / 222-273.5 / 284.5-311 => -0.025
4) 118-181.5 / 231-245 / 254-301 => 0.045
